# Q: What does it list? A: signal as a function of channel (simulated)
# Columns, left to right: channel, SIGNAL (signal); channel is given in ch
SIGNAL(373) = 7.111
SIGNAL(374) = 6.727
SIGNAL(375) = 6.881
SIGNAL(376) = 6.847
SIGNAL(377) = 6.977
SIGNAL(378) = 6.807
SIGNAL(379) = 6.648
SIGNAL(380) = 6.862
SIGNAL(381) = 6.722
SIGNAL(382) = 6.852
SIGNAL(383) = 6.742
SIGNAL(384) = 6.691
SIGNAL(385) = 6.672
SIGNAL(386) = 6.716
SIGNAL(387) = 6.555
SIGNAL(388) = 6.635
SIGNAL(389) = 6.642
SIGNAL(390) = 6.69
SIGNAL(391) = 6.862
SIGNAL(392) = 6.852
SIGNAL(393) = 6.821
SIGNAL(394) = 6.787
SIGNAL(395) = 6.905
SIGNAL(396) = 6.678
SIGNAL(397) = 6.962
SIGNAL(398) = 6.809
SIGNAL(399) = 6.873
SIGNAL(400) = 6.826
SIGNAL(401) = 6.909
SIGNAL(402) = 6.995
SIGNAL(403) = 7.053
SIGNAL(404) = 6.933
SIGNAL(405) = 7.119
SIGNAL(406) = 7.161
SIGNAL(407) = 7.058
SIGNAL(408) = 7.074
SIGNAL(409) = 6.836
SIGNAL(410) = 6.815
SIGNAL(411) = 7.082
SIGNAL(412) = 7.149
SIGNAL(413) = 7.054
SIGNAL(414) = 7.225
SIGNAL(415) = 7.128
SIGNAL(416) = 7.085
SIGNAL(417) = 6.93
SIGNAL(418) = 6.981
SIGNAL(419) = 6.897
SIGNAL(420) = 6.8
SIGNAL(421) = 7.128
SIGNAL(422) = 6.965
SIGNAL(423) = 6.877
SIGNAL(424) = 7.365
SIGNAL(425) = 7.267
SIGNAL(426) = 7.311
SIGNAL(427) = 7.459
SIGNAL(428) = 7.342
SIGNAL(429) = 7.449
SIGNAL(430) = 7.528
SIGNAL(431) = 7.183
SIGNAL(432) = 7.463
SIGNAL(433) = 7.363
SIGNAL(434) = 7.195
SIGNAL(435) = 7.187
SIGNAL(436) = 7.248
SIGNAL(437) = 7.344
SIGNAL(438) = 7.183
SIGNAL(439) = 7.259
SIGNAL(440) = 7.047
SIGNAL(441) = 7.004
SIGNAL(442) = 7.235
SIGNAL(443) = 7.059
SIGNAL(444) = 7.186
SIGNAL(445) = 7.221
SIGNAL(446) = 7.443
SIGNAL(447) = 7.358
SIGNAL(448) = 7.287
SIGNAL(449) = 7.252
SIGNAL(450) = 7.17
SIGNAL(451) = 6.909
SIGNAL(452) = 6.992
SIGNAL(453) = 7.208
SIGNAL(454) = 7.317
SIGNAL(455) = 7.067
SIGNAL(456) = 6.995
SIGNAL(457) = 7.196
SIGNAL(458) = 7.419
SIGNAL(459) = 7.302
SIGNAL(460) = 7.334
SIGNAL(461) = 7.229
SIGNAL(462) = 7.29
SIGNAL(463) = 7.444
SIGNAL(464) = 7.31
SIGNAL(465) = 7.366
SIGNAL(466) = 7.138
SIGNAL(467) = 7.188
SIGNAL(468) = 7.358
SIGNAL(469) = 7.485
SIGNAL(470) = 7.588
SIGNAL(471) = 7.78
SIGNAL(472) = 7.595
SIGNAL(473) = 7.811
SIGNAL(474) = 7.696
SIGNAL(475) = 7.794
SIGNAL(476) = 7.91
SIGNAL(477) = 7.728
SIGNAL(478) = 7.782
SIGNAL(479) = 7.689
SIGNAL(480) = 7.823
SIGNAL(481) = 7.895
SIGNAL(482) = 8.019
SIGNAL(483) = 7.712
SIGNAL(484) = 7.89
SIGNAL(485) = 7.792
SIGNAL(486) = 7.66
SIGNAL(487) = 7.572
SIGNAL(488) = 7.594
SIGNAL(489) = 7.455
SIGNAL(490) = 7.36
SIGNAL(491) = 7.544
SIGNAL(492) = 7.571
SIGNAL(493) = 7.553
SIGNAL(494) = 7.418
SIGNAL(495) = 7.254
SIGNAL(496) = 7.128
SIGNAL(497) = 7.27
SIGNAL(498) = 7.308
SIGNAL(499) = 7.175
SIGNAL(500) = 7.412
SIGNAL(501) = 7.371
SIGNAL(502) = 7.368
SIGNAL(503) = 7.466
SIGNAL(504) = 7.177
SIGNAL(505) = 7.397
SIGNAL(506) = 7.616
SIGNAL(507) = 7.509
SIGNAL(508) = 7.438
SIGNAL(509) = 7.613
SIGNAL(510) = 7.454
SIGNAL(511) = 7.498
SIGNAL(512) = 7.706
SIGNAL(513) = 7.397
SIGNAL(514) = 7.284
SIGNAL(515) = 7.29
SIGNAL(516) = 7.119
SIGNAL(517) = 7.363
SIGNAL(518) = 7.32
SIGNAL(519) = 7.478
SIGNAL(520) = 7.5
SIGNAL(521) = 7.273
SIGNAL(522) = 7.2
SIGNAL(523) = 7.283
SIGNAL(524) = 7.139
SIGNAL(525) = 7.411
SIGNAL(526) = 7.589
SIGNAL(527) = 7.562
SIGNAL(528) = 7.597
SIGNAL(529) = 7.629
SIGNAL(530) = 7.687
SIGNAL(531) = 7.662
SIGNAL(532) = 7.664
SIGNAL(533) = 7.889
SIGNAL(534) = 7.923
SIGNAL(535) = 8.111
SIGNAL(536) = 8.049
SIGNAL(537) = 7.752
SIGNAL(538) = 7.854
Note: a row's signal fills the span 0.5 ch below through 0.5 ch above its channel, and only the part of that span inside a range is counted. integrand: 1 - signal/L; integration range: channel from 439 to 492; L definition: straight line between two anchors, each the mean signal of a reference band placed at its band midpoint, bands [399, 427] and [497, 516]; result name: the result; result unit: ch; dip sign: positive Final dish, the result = -1.4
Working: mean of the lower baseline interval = 7.04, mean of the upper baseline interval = 7.4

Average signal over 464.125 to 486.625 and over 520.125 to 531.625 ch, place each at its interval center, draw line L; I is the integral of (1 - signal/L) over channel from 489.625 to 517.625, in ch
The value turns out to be 0.6 ch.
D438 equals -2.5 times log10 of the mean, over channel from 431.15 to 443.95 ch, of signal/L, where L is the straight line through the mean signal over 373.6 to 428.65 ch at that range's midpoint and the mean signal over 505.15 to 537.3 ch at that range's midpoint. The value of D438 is -0.02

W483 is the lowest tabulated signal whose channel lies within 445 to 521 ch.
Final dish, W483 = 6.909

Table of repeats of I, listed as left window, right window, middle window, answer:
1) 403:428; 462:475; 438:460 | 0.4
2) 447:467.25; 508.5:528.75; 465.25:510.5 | -1.4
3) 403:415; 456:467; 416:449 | -0.2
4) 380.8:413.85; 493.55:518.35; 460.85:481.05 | -1.0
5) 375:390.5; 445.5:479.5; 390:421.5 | -0.1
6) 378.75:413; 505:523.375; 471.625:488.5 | -1.2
